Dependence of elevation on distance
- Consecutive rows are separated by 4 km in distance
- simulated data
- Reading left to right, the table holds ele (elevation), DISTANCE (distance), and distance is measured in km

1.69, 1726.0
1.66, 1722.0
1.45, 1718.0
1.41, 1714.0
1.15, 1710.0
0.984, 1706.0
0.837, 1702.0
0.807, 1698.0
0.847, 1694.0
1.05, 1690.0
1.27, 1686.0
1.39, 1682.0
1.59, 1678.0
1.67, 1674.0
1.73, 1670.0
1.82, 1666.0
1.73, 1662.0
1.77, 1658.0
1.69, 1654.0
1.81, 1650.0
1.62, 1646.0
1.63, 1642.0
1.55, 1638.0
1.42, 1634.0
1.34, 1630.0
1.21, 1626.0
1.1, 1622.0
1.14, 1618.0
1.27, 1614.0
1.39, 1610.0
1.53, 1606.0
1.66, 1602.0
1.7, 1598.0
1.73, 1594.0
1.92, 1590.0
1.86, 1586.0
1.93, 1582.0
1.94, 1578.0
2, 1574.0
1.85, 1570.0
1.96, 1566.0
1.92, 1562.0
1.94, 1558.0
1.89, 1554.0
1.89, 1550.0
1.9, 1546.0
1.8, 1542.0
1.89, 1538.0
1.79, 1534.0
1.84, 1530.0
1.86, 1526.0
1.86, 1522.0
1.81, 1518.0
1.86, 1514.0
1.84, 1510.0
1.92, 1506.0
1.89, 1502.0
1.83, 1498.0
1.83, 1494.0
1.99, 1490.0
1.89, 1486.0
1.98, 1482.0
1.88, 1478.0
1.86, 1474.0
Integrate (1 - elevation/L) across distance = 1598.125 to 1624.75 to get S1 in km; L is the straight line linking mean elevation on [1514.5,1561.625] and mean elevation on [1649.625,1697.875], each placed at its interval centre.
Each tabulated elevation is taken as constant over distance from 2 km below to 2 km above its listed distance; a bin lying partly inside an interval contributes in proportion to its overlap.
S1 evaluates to 4.7 km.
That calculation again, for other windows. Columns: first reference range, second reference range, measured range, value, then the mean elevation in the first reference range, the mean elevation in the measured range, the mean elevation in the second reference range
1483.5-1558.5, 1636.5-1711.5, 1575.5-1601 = -2.6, 1.87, 1.84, 1.42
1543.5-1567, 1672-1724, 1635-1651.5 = -1.5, 1.91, 1.63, 1.24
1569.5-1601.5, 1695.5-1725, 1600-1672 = 2.2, 1.86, 1.52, 1.2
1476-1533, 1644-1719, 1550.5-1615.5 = -4.6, 1.88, 1.79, 1.4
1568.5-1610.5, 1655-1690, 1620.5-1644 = 4.2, 1.79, 1.38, 1.59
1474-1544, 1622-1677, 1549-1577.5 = -2.6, 1.87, 1.92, 1.6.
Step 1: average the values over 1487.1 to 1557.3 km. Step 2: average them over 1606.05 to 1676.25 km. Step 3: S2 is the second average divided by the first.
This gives 0.82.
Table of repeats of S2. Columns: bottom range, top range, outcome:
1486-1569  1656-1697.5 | 0.78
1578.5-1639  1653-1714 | 0.89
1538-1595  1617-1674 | 0.82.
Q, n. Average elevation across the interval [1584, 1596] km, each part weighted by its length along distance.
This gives 1.84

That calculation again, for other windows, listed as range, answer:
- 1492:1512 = 1.86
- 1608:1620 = 1.27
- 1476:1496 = 1.91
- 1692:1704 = 0.83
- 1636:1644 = 1.59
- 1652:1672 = 1.75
